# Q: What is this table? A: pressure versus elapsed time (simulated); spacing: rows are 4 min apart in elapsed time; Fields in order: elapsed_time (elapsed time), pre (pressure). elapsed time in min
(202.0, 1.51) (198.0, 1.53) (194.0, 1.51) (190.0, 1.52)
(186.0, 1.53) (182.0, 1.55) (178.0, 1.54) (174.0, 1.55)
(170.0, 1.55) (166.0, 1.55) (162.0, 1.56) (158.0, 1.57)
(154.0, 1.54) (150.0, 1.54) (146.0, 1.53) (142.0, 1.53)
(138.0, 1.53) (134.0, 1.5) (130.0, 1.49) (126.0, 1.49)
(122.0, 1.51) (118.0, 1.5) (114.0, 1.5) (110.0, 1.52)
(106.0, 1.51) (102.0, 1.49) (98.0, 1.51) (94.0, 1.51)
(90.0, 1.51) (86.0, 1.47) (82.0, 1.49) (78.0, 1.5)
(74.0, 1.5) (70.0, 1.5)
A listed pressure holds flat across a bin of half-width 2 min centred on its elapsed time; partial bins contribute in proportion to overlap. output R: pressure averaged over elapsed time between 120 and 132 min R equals 1.5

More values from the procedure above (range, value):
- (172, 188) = 1.54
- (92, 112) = 1.51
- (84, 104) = 1.5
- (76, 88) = 1.49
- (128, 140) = 1.51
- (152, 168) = 1.55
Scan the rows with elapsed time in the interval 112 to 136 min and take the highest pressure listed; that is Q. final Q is 1.51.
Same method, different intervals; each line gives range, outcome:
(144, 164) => 1.57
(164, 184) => 1.55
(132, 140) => 1.53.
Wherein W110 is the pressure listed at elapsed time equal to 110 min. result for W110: 1.52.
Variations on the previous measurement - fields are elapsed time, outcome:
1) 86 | 1.47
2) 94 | 1.51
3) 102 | 1.49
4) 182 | 1.55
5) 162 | 1.56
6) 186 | 1.53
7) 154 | 1.54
